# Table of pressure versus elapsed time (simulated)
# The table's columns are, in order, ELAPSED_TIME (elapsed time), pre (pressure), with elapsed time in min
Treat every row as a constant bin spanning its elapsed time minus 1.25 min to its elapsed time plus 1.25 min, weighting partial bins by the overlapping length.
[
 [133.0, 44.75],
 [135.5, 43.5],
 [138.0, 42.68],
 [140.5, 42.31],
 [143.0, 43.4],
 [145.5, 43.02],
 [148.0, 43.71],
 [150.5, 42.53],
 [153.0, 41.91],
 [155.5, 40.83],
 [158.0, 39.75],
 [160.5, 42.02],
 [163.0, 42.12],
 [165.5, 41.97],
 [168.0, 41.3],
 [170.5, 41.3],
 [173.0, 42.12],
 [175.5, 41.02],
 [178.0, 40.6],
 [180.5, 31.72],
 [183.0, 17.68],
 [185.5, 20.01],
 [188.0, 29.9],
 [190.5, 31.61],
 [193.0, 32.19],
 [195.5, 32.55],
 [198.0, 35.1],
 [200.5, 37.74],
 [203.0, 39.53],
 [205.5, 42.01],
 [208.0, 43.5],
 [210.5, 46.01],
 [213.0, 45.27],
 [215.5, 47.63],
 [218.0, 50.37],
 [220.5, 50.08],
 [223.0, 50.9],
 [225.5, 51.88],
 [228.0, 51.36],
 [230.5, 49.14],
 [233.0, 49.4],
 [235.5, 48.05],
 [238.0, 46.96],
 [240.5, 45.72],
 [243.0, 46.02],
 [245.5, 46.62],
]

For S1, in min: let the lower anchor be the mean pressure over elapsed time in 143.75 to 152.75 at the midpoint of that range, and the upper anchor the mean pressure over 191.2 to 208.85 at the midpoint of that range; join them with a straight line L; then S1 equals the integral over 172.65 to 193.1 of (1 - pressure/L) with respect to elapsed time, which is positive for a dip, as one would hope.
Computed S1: 4.1 min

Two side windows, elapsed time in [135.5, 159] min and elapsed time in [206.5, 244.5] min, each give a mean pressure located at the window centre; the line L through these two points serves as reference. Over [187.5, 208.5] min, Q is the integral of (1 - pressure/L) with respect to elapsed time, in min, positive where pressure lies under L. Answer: 4.6 min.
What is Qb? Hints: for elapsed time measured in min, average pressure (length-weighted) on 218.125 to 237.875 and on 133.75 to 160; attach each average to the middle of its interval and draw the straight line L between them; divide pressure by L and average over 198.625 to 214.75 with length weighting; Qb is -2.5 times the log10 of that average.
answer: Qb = 0.139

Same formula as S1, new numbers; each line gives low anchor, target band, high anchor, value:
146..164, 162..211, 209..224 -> 9.5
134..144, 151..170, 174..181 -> -0.4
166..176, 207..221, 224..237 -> 0.2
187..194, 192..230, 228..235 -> -3.2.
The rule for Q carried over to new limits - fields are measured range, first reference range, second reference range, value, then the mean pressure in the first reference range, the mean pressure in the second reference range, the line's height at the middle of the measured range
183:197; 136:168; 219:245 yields 5.3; 42.2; 48.9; 45.4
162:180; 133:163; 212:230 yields 1.5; 42.4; 49.7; 44.7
